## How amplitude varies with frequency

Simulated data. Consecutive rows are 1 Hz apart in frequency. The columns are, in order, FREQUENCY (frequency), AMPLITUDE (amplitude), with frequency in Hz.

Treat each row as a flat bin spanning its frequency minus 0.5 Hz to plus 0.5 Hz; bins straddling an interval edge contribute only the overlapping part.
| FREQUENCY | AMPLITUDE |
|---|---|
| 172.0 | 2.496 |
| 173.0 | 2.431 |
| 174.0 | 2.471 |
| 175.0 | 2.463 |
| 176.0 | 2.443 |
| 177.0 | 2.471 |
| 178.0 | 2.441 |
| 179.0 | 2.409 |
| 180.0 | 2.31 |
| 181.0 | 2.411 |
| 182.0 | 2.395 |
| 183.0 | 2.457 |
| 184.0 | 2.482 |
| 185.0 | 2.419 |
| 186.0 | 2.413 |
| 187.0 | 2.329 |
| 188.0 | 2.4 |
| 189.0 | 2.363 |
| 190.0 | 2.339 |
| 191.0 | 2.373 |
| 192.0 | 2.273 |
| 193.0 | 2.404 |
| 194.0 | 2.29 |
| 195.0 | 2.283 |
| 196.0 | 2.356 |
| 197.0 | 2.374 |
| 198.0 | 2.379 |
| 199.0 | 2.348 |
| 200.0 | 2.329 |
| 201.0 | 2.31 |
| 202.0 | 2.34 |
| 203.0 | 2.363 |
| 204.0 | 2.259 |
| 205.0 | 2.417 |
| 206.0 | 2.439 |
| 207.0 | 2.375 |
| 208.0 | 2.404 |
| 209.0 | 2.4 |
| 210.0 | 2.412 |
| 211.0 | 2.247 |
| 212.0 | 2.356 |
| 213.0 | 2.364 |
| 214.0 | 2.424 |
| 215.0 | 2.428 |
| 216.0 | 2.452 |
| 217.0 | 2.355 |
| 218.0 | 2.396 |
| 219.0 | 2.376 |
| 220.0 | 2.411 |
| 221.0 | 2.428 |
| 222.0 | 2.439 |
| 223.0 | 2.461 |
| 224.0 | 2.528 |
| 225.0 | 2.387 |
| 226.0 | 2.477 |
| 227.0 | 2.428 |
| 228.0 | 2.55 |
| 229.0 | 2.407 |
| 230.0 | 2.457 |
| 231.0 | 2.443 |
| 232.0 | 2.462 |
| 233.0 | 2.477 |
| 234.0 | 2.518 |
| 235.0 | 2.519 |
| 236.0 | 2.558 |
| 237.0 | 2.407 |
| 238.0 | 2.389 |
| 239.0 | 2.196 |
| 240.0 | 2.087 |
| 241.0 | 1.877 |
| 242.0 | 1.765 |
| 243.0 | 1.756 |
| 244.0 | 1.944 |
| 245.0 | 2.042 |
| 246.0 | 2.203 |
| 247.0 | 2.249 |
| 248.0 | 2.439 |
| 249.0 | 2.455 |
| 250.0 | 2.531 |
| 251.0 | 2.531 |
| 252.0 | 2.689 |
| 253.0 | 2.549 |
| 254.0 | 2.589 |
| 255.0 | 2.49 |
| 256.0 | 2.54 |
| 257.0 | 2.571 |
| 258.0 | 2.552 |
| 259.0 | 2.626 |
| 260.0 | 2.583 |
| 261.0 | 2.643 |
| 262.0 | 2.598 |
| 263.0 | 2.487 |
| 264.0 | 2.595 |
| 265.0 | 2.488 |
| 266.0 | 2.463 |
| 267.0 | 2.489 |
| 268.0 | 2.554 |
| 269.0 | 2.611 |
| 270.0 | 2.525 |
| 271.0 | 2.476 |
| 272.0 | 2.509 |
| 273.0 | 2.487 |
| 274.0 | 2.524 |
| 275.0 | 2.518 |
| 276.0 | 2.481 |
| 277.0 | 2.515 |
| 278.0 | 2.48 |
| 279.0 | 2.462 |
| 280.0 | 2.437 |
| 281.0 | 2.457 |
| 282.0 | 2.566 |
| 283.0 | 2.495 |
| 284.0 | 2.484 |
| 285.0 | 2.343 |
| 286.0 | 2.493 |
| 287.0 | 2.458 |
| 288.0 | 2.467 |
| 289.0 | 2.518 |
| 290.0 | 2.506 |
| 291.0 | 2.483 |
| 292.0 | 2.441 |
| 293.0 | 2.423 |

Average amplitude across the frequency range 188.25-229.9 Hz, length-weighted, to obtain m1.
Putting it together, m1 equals 2.38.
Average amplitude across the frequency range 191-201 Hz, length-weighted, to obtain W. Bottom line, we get 2.34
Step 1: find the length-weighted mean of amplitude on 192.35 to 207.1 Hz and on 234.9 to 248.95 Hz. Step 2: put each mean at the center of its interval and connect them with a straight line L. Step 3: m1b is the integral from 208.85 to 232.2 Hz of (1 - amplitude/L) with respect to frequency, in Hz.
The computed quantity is -1.6 Hz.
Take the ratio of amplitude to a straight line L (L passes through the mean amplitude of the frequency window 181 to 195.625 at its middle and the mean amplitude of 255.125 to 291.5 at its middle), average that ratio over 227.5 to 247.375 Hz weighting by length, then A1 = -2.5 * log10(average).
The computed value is 0.09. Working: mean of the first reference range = 2.37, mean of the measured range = 2.27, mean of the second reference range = 2.51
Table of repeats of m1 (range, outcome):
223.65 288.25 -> 2.44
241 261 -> 2.37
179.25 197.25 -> 2.37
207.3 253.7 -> 2.36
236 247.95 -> 2.12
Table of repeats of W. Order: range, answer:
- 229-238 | 2.47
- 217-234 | 2.44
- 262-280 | 2.51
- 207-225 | 2.4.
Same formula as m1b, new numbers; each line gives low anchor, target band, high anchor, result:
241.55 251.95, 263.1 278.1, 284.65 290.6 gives -1.0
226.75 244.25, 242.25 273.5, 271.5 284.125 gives -0.7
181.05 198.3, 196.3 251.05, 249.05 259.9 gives 2.7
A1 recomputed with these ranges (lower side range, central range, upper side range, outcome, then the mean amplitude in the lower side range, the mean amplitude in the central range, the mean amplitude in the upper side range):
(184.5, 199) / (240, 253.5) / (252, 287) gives 0.114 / 2.36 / 2.23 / 2.52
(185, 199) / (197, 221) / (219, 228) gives 0.014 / 2.35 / 2.37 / 2.45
